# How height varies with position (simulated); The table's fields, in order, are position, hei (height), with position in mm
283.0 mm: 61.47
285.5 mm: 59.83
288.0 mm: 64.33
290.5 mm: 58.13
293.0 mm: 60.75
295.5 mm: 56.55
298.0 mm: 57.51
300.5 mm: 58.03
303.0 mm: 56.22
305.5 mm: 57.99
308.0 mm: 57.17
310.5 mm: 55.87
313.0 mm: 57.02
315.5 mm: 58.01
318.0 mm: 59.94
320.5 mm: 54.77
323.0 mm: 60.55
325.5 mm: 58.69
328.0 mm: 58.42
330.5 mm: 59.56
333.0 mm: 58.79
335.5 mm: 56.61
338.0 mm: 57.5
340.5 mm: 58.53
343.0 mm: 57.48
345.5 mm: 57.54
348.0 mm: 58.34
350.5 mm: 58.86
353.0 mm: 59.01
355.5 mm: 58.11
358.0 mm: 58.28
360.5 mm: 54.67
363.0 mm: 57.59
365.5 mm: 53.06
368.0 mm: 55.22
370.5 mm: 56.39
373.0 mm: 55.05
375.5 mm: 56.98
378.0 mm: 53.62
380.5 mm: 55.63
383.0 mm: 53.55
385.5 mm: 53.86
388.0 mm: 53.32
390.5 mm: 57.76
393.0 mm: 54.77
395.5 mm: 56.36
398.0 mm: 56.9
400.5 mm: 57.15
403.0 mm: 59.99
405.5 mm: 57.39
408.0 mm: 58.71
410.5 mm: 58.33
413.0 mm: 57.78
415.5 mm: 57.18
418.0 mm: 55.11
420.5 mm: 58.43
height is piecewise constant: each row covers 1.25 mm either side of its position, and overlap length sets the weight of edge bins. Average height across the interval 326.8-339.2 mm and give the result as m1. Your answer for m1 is 58.2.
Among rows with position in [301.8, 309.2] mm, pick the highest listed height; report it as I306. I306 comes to 57.99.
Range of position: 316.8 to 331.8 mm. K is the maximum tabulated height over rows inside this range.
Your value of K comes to 60.55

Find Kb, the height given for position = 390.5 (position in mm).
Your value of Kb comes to 57.76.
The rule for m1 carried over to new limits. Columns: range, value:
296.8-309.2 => 57.4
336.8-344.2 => 57.8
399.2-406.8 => 58.2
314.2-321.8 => 57.6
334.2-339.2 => 57.1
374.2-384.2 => 55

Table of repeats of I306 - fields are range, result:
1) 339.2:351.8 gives 58.86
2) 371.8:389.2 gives 56.98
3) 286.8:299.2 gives 64.33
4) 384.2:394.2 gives 57.76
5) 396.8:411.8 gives 59.99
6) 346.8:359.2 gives 59.01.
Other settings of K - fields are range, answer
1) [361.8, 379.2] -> 57.59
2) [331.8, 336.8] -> 58.79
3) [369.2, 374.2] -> 56.39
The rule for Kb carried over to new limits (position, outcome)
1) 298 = 57.51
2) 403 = 59.99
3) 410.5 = 58.33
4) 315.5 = 58.01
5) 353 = 59.01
